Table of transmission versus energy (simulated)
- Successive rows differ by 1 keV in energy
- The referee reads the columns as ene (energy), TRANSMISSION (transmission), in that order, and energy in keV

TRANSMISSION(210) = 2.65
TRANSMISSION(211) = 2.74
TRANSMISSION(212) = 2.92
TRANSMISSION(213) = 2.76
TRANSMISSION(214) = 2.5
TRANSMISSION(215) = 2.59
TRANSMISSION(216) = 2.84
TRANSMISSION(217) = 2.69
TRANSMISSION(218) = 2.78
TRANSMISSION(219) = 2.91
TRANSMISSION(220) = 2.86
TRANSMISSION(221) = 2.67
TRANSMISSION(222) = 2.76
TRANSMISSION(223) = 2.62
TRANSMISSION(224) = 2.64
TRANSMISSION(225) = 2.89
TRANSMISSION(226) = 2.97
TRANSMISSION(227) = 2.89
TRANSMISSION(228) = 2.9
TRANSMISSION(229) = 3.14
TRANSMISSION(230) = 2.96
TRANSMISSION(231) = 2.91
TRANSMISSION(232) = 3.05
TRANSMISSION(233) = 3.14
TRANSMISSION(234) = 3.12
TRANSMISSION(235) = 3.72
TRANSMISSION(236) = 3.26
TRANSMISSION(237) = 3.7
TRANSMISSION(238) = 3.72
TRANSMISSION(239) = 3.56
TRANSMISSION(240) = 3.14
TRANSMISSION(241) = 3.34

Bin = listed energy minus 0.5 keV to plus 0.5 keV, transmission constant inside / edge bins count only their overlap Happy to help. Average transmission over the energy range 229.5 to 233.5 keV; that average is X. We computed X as 3.01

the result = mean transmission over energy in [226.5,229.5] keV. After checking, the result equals 2.98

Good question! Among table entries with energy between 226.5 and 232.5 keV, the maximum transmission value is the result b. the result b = 3.14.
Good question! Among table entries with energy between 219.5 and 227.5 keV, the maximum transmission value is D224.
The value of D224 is 2.97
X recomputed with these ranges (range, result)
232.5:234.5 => 3.13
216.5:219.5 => 2.79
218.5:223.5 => 2.76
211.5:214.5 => 2.73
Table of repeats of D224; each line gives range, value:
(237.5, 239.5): 3.72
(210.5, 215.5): 2.92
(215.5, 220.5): 2.91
